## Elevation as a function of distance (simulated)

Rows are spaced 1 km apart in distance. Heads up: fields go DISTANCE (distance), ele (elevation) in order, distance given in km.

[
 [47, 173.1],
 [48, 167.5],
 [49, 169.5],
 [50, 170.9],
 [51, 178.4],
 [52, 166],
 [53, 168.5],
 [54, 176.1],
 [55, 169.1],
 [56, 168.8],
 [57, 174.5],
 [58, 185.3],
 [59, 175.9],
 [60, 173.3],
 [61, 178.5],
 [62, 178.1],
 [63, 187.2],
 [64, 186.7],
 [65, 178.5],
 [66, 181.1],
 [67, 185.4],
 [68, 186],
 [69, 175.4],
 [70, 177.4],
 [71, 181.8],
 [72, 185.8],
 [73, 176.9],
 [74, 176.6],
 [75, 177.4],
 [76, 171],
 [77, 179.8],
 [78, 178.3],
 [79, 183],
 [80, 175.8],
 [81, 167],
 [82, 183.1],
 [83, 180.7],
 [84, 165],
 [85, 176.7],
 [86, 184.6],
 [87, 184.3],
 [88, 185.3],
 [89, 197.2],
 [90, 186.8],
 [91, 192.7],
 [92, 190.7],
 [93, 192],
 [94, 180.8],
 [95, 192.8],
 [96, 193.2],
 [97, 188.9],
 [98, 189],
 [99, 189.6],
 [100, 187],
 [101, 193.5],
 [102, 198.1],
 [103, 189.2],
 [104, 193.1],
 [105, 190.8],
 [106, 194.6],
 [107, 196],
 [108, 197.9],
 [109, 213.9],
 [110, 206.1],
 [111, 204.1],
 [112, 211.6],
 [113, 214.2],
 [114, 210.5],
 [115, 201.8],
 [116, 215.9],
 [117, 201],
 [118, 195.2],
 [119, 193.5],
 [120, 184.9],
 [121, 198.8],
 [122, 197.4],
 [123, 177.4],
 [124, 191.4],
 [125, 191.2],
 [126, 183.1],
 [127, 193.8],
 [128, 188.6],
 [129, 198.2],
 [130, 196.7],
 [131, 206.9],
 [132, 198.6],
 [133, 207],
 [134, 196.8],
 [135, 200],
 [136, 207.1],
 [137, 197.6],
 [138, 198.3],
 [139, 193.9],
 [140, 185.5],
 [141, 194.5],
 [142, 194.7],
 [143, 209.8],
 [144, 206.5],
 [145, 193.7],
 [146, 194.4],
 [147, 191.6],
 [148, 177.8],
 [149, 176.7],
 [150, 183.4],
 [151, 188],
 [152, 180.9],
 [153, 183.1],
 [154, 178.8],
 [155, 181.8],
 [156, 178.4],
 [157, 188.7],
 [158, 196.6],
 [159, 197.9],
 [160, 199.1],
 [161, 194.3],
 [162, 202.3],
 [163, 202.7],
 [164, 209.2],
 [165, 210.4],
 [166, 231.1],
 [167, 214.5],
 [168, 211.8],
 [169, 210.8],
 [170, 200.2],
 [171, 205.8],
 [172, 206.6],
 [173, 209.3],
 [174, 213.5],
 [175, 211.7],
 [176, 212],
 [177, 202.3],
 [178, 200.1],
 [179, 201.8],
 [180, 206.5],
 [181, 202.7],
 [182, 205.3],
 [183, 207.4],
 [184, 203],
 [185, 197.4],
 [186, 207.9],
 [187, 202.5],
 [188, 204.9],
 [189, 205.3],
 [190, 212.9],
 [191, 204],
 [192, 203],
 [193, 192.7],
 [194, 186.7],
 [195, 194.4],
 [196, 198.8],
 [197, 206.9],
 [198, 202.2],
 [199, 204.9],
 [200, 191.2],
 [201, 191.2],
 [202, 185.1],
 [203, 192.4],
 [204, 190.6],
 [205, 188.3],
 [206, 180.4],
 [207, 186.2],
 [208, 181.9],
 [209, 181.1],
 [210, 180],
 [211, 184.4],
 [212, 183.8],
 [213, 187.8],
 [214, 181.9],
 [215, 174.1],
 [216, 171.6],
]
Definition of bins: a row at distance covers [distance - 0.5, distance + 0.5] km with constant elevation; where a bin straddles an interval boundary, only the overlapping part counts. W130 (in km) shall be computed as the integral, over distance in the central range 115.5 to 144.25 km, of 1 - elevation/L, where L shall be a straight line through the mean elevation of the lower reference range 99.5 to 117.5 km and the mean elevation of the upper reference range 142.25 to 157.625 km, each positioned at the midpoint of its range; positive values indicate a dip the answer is -0.36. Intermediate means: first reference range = 201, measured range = 197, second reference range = 188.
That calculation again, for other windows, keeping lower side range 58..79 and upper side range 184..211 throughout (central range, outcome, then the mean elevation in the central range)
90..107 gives -0.7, 191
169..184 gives -1.1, 206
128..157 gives -0.7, 193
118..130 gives -0.3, 191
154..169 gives -0.8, 201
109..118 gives -1.1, 208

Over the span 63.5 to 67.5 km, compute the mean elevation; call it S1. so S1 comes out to 183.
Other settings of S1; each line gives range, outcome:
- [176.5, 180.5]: 203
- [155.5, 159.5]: 190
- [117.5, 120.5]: 191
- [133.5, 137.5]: 200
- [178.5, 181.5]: 204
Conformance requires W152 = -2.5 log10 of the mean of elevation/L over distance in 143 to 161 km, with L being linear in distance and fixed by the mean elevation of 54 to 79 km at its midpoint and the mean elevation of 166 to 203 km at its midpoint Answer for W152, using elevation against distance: 0.044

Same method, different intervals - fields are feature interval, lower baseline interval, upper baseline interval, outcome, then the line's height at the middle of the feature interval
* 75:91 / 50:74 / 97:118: 0.045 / 188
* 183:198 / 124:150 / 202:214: -0.079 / 187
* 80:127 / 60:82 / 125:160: -0.039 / 185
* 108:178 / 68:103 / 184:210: -0.050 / 190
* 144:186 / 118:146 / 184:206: -0.013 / 197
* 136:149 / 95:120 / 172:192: 0.039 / 202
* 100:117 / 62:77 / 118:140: -0.063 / 190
